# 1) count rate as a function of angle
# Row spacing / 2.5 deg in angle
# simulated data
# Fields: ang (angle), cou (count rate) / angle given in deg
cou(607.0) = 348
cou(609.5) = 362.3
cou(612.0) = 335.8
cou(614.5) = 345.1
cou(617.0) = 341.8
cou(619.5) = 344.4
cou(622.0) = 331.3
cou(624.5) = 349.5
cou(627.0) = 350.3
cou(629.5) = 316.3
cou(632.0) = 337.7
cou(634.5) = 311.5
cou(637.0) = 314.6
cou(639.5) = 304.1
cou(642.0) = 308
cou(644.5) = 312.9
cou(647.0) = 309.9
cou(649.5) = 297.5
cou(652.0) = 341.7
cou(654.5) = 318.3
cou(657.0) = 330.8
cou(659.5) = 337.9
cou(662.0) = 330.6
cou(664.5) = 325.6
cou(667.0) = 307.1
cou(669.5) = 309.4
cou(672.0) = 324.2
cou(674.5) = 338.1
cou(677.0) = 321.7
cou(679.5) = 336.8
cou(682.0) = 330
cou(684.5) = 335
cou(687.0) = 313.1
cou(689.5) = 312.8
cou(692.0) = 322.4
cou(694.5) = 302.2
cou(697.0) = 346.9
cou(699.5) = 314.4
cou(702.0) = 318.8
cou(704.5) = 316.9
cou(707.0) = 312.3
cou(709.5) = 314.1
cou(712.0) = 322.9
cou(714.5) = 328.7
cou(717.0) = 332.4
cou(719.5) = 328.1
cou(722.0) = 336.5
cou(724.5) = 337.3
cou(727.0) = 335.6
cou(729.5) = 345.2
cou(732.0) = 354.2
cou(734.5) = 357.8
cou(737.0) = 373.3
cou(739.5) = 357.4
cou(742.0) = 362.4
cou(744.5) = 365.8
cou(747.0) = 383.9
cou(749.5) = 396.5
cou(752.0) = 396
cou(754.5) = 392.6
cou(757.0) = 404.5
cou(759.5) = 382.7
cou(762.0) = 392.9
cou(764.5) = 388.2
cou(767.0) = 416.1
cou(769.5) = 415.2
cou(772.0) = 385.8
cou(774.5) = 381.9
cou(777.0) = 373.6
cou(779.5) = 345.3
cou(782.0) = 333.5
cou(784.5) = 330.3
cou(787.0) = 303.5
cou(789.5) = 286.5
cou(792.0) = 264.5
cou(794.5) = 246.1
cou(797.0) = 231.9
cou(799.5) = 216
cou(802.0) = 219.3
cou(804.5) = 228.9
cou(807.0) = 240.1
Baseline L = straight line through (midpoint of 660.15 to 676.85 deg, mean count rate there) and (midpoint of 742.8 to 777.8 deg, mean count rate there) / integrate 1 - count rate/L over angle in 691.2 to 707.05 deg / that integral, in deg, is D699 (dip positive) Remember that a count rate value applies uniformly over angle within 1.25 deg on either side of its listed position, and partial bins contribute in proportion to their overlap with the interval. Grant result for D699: 1.2 deg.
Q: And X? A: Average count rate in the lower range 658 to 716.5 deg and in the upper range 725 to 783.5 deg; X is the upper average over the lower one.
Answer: 1.16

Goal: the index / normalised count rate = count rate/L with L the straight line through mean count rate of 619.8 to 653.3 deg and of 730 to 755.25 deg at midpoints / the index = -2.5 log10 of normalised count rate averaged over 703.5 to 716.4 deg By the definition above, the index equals 0.12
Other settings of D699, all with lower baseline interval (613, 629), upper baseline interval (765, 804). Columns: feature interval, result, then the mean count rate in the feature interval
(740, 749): -1.37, 372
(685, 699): 0.46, 320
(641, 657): 1.03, 316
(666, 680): 0.49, 322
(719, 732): -0.52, 339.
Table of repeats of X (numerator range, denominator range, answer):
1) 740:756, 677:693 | 1.18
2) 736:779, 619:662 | 1.19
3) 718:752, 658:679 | 1.10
